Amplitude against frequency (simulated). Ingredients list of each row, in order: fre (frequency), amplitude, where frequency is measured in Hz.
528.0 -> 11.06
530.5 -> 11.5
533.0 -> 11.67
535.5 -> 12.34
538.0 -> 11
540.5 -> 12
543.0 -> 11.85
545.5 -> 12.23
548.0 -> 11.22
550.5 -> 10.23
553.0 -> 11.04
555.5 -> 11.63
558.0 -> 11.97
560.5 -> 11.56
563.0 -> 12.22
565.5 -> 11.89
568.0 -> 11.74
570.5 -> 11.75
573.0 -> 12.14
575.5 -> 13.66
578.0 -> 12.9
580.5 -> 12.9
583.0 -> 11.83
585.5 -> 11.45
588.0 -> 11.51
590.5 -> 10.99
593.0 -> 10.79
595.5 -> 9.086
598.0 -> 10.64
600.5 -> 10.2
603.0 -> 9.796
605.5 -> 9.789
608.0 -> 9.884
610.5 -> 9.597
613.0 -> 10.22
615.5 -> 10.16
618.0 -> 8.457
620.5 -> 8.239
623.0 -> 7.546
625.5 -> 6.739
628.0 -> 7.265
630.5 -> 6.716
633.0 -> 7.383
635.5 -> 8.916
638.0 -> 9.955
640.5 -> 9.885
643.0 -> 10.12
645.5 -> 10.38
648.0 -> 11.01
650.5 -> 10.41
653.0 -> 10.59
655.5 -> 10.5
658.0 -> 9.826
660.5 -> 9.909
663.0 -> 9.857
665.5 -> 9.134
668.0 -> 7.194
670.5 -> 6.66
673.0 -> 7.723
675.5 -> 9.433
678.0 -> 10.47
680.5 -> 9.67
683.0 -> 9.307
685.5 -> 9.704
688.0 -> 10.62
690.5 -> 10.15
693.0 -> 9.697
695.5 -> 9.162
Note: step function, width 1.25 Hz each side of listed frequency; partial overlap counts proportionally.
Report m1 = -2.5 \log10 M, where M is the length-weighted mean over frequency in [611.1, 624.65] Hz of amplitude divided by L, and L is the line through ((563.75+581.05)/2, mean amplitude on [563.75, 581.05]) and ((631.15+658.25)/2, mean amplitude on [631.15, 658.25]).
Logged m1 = 0.21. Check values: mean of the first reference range 12.4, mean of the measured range 8.89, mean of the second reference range 9.84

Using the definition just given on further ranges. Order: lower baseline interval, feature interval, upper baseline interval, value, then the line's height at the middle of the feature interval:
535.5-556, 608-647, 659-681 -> 0.108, 9.76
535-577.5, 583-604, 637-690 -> 0.042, 11.1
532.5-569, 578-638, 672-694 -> 0.124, 10.8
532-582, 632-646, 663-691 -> 0.062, 9.99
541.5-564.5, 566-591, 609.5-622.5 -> -0.144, 10.6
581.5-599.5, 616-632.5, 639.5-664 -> 0.356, 10.6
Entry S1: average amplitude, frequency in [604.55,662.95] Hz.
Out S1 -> 9.29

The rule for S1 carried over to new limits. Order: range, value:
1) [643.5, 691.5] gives 9.61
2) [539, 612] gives 11.3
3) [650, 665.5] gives 10.1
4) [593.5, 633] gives 8.94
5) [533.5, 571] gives 11.6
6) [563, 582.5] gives 12.4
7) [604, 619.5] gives 9.66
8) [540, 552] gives 11.5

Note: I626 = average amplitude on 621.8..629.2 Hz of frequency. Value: 7.18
